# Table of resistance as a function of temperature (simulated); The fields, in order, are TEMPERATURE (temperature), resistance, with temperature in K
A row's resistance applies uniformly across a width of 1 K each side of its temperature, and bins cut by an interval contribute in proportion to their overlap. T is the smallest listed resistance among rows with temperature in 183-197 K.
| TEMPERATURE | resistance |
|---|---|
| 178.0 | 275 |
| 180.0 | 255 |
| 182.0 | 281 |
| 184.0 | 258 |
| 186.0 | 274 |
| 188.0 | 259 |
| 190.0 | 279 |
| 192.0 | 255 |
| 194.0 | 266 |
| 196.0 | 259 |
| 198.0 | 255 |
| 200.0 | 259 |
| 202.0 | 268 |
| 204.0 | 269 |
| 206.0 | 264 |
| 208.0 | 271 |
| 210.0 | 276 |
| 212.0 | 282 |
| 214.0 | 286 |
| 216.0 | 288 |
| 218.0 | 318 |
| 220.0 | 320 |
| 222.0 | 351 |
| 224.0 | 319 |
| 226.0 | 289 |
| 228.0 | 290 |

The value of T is 255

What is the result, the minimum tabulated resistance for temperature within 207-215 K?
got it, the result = 271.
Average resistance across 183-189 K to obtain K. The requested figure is 264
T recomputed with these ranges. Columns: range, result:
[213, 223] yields 286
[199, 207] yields 259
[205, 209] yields 264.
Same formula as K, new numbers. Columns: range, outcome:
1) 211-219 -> 294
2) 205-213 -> 273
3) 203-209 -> 268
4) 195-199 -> 257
